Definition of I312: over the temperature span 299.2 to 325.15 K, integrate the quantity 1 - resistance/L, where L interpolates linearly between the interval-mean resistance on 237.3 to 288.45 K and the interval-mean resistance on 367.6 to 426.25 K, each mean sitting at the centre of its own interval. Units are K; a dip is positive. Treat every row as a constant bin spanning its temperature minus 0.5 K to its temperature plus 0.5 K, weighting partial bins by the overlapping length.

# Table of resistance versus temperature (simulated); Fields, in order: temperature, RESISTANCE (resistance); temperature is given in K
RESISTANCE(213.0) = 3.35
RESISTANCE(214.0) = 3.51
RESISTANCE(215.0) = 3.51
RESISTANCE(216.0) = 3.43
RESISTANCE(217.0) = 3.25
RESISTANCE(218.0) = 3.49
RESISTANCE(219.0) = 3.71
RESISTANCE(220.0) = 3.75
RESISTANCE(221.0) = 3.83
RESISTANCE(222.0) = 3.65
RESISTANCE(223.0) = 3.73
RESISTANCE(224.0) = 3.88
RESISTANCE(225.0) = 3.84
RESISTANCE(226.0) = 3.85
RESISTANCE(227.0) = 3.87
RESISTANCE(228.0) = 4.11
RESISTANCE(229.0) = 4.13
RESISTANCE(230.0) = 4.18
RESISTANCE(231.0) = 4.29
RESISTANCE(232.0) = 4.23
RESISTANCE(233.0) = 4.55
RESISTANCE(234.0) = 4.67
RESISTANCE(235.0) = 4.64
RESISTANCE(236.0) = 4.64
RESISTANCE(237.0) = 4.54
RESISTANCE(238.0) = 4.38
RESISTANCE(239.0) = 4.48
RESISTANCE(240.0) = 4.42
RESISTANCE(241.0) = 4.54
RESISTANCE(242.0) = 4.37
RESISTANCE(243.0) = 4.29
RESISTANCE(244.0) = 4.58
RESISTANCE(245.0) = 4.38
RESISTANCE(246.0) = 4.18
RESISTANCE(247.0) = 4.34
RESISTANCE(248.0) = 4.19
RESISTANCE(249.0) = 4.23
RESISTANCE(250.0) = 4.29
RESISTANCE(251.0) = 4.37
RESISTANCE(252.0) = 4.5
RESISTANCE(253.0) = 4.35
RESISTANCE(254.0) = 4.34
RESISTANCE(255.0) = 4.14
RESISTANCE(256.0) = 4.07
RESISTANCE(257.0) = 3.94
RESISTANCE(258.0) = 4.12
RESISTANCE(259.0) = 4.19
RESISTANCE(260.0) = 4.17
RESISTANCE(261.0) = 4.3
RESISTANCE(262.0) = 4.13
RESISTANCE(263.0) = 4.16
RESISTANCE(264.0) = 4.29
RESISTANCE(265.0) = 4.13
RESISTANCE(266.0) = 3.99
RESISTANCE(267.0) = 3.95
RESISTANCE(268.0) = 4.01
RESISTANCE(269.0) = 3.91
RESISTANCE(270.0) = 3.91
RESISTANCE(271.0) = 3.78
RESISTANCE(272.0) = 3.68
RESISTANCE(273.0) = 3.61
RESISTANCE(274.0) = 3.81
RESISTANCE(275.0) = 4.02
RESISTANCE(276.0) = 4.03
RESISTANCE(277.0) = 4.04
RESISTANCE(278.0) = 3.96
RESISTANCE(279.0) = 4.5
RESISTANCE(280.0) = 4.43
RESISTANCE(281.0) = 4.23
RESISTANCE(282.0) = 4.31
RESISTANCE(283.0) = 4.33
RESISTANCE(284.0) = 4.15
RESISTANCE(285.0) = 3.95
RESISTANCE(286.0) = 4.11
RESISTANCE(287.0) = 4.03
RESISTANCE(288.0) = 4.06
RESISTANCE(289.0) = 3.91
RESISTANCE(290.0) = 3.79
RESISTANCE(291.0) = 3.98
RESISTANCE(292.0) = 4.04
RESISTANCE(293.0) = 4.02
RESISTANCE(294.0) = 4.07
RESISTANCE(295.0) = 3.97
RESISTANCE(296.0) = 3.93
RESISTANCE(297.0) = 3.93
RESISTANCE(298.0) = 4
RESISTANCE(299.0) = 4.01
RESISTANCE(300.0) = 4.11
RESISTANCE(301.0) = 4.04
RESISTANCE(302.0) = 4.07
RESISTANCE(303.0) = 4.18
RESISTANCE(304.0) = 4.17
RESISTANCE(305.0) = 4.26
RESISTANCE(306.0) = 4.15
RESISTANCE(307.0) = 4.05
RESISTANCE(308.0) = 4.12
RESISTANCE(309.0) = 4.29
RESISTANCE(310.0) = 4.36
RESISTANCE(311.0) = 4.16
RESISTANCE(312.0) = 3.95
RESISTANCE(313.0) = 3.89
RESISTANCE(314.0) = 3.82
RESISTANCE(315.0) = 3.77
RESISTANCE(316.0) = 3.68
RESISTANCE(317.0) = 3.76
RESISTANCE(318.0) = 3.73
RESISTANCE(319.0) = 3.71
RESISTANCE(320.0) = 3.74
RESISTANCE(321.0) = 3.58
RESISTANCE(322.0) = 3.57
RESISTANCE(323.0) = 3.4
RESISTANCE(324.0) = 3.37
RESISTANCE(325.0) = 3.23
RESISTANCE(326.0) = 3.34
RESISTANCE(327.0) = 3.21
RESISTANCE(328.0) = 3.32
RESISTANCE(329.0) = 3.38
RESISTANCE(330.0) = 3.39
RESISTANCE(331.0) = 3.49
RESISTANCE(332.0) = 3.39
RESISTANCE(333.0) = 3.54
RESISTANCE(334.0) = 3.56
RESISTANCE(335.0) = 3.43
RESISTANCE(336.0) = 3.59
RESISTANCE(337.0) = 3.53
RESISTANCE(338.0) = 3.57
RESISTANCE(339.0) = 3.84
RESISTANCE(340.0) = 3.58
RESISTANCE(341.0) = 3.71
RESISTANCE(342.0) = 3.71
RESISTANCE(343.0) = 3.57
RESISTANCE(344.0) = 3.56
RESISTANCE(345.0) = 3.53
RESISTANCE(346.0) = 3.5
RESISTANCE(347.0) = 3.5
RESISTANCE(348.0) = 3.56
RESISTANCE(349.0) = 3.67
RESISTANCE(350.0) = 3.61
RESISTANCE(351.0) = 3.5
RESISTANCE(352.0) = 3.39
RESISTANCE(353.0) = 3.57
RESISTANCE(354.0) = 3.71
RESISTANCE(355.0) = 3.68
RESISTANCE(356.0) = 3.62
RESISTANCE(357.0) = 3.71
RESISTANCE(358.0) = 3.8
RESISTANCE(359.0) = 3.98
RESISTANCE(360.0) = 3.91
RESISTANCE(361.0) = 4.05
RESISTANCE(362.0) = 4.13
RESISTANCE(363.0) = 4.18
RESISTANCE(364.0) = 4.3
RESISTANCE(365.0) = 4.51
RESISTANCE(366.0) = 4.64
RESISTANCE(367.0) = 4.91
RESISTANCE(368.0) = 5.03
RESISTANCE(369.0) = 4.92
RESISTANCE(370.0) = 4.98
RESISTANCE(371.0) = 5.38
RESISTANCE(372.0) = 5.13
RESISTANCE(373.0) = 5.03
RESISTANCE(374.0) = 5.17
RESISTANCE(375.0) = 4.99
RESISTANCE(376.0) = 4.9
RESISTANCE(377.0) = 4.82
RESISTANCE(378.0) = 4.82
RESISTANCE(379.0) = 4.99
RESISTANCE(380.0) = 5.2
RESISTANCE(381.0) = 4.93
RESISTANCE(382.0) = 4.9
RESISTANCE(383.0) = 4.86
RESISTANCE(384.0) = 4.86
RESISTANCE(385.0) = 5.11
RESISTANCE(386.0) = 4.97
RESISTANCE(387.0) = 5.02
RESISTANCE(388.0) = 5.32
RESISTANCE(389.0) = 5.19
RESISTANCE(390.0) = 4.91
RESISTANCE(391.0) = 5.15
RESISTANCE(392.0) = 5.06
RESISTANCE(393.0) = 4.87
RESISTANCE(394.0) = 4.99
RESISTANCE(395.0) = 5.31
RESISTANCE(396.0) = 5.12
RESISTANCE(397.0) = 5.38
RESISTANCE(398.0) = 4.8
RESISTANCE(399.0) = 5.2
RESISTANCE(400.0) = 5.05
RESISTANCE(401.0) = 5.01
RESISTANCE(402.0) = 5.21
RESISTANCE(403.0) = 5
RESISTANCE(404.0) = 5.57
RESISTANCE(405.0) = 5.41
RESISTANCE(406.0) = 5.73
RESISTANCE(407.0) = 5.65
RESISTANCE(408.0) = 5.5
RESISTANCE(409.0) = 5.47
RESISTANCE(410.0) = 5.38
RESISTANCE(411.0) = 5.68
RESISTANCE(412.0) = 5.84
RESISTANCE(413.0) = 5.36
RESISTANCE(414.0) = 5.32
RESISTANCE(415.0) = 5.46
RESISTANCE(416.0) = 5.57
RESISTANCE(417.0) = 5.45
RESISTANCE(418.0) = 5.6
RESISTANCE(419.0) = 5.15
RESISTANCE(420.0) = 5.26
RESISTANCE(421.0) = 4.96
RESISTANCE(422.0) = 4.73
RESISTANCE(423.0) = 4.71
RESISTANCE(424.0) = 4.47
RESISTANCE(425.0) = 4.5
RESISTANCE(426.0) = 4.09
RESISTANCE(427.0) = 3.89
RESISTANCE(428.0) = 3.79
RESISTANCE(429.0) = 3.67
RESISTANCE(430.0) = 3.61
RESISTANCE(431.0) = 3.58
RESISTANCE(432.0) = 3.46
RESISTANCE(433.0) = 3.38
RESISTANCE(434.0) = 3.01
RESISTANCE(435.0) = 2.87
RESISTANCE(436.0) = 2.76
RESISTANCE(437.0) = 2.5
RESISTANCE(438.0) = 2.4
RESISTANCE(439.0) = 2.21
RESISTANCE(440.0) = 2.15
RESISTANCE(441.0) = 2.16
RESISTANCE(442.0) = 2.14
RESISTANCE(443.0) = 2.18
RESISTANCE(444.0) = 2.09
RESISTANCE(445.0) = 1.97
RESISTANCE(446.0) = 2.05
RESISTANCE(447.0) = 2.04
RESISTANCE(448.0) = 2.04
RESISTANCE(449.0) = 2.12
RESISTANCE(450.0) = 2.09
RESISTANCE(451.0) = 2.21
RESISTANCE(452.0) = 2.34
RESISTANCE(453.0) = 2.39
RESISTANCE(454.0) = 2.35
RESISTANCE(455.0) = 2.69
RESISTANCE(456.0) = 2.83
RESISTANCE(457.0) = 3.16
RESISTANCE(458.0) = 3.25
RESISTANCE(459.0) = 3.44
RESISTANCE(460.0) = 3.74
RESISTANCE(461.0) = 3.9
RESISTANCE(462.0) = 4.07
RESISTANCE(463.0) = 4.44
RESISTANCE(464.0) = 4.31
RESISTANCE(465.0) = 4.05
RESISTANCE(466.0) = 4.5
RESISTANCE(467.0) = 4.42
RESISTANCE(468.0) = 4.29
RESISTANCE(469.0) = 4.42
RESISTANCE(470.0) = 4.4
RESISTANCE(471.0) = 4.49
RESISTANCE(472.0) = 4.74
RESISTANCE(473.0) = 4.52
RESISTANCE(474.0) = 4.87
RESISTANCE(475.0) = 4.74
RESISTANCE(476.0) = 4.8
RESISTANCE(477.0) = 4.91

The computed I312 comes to 3.6 K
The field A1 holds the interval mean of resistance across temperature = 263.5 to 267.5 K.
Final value 4.09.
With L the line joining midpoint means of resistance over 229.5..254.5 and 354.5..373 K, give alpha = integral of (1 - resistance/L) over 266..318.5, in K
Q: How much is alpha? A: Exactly 4.53 K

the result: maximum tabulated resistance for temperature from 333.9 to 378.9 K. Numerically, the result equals 5.38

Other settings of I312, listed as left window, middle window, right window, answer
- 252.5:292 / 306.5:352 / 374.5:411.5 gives 9.30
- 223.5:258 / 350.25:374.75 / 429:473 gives -4.73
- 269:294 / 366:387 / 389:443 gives -3.00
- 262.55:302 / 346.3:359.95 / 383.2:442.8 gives 2.13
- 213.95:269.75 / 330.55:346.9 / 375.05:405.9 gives 4.05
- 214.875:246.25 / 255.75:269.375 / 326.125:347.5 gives -0.58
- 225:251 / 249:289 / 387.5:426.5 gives 3.34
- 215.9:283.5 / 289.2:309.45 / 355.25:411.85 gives 1.69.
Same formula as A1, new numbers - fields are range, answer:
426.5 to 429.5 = 3.78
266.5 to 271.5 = 3.91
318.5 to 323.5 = 3.6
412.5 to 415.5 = 5.38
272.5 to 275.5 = 3.81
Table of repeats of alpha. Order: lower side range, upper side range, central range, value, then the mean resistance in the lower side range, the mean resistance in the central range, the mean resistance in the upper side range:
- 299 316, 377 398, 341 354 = 2.8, 4.07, 3.57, 5.04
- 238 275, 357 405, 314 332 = 4.1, 4.17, 3.52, 4.88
